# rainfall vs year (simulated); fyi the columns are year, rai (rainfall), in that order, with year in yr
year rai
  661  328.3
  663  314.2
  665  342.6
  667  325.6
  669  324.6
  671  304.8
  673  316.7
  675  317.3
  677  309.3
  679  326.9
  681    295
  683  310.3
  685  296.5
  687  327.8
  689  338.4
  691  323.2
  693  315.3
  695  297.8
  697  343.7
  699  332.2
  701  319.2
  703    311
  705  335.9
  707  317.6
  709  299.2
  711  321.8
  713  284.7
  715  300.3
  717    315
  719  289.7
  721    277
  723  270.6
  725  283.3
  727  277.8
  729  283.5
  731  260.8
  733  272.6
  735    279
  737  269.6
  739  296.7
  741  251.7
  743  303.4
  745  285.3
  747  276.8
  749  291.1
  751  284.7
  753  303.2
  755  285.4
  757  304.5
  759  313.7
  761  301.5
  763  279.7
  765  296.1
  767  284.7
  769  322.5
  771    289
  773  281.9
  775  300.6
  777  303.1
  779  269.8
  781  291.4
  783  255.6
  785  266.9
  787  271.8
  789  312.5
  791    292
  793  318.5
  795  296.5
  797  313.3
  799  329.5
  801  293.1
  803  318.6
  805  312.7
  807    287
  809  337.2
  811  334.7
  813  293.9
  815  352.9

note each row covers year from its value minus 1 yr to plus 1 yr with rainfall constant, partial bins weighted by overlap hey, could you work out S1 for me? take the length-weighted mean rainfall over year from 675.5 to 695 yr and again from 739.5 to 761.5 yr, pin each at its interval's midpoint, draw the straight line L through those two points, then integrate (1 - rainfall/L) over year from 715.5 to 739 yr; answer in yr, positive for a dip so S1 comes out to 1.4 yr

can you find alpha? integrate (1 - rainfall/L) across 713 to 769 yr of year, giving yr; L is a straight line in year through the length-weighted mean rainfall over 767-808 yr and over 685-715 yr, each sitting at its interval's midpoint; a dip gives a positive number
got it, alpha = 3.7 yr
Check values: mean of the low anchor 318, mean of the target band 287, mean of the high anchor 296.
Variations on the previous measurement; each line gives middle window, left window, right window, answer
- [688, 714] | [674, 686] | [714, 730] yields -1.8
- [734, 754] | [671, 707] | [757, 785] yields 1.1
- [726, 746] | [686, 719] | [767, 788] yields 1.6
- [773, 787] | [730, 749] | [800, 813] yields 0.8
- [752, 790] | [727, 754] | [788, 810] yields 0.6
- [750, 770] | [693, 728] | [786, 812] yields 0.6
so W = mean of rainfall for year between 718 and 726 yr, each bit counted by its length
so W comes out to 280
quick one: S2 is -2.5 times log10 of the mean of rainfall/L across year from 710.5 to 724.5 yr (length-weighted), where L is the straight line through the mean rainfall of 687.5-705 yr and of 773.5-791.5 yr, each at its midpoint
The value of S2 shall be 0.076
